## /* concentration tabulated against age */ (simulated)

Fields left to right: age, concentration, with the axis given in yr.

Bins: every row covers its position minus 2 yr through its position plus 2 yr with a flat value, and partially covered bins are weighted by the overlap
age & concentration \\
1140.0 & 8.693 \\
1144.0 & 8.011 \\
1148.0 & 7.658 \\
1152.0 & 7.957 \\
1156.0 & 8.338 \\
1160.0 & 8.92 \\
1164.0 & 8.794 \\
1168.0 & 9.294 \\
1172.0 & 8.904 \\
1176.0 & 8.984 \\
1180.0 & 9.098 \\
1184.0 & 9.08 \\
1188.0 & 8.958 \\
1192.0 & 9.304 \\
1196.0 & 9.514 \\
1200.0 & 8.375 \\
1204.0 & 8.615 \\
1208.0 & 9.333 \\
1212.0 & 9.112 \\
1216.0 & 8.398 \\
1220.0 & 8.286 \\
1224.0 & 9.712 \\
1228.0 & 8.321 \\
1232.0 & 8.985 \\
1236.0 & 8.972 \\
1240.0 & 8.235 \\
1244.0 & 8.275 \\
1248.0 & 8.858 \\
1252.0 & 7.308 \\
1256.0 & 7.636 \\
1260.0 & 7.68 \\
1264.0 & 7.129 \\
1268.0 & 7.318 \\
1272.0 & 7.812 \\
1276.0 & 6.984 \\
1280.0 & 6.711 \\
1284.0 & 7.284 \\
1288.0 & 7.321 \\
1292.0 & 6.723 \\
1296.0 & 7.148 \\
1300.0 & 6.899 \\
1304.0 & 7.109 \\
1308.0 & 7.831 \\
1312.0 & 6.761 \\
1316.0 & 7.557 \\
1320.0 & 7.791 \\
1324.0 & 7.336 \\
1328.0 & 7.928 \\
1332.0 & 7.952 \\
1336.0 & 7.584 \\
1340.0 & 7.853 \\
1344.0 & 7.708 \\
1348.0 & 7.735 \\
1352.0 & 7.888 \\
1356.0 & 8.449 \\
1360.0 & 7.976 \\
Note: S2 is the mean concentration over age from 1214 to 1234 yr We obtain 8.74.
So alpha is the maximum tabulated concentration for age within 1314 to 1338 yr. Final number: 7.952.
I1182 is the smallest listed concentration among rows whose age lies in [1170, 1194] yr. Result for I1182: 8.904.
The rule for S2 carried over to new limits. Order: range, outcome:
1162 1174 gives 9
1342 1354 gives 7.78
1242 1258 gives 8.02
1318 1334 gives 7.75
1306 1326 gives 7.46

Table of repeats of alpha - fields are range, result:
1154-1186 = 9.294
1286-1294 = 7.321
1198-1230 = 9.712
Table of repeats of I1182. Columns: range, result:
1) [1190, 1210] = 8.375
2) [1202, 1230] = 8.286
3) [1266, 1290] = 6.711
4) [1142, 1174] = 7.658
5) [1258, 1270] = 7.129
